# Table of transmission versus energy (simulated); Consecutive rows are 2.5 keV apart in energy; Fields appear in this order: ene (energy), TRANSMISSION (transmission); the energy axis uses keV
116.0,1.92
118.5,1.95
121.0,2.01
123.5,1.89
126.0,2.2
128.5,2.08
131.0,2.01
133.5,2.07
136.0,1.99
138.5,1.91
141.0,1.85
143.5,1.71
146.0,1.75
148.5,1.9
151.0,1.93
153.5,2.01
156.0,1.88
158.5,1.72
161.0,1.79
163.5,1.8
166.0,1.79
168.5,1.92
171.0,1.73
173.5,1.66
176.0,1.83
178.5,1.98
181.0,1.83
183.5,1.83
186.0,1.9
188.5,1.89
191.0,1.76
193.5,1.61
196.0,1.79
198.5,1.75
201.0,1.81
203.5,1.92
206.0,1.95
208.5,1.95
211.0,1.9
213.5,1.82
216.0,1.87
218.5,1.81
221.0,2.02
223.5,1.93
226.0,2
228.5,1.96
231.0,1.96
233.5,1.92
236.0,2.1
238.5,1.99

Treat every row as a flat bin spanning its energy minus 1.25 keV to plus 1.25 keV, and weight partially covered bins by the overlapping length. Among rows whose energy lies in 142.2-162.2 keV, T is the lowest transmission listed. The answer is 1.71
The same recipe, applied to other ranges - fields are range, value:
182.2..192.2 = 1.76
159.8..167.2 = 1.79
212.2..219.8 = 1.81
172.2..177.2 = 1.66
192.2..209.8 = 1.61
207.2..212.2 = 1.9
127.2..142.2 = 1.85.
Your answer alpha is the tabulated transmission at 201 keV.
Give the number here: 1.81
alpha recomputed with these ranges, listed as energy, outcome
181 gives 1.83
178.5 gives 1.98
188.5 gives 1.89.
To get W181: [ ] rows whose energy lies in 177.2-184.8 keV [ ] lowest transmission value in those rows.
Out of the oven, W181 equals 1.83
